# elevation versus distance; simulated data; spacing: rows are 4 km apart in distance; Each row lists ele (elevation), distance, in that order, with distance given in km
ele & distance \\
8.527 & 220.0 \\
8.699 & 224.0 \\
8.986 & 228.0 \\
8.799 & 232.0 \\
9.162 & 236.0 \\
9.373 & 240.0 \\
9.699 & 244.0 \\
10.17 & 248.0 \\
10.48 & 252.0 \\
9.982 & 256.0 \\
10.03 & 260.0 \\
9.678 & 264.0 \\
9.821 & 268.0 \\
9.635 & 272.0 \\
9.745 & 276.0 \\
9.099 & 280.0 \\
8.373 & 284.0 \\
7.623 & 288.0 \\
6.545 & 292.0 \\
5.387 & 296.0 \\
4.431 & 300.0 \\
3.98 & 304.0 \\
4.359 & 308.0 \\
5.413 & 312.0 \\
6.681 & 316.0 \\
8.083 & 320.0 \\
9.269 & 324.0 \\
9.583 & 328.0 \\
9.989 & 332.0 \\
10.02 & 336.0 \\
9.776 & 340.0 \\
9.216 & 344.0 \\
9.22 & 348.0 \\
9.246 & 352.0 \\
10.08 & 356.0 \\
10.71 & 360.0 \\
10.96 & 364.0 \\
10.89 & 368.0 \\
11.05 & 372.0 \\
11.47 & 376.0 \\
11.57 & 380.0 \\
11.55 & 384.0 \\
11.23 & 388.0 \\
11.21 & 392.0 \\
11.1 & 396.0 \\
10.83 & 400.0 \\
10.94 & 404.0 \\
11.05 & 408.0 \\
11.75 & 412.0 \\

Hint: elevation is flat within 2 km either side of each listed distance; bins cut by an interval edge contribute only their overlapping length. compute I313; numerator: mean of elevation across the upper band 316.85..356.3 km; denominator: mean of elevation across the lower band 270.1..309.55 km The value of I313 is 1.3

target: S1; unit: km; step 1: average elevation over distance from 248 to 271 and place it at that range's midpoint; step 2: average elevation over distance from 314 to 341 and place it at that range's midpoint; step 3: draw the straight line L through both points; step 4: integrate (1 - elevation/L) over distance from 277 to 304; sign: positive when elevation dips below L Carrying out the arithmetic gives 7.85 km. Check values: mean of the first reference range 10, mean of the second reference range 9.03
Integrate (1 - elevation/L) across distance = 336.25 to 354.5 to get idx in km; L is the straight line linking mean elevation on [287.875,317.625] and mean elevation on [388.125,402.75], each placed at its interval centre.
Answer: -3.3 km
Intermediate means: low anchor 5.41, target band 9.45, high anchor 11.1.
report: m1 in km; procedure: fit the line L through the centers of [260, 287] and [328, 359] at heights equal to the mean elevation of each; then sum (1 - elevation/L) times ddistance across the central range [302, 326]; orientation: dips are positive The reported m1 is 8.2 km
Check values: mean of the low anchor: 9.37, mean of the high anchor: 9.68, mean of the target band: 6.3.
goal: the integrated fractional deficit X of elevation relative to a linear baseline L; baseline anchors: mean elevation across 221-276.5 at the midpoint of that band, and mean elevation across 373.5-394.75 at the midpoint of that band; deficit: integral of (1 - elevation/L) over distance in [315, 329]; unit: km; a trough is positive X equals 2.8 km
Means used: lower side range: 9.57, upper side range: 11.4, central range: 8.44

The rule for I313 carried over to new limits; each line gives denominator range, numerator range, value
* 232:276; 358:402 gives 1.14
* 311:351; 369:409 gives 1.27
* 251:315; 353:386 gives 1.42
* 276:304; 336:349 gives 1.38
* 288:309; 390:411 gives 2.12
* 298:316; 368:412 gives 2.34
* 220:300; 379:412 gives 1.26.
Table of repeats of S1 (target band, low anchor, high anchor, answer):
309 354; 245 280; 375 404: 8.3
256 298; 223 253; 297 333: -2.9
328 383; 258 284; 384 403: 1.7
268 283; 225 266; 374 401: 0.8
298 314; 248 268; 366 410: 9.0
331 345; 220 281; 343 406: 0.8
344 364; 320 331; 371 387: 1.0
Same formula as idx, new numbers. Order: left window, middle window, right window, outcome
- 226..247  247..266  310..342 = -2.0 km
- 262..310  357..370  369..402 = -0.5 km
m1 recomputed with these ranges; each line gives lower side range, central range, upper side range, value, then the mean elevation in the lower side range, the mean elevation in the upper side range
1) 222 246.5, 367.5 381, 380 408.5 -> -0.43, 9.14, 11.2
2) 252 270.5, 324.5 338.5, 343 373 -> 0.43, 9.94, 10.2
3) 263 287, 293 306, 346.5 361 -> 6.46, 9.31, 9.77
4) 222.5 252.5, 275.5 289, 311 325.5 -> -0.60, 9.38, 7.43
